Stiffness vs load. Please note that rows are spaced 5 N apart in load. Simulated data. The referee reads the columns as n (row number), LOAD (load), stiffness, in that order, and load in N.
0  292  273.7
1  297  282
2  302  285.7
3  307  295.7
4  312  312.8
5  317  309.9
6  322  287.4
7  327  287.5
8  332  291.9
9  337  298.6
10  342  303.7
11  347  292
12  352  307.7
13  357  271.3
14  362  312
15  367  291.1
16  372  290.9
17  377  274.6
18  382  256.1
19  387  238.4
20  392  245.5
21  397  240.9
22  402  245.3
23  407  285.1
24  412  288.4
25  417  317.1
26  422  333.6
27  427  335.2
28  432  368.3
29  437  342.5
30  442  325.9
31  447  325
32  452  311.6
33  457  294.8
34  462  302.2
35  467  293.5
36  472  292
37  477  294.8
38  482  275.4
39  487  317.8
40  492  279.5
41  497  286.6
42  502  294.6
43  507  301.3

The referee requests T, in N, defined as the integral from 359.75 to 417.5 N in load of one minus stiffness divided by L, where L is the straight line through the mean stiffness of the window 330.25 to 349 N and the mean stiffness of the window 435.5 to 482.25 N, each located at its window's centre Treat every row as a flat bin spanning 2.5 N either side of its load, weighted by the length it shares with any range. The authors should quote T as 5.5 N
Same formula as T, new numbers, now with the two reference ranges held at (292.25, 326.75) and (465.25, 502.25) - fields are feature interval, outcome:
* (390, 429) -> 0.8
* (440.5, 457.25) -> -1.4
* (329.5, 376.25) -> -0.3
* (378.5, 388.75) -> 1.5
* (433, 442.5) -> -1.6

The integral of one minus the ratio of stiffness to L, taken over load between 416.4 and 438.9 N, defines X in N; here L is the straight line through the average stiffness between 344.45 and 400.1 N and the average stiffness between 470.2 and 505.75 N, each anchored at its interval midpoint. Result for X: -4.6 N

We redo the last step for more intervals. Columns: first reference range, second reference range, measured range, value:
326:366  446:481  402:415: 0.8 N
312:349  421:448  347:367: 0.8 N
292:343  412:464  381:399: 3.9 N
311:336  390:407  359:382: -1.7 N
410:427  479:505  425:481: -1.9 N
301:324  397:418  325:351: -0.2 N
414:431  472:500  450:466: 0.4 N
